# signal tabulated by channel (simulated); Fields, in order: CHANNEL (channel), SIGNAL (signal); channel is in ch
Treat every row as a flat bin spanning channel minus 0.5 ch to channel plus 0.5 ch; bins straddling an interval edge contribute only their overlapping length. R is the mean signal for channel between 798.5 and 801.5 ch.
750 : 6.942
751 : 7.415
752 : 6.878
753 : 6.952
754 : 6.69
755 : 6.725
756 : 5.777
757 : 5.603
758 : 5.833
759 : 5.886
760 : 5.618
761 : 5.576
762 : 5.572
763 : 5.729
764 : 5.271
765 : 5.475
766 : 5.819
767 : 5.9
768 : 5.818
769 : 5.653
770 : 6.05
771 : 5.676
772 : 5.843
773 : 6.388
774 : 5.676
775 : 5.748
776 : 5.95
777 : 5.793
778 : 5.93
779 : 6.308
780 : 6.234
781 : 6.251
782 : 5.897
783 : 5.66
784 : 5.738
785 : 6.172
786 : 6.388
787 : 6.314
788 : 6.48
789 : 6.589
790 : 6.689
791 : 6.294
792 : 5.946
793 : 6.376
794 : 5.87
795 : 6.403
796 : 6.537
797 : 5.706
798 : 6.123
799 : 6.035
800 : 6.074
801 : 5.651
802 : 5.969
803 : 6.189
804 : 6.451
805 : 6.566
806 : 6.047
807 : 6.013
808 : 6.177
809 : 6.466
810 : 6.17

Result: 5.92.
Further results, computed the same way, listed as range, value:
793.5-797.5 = 6.13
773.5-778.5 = 5.82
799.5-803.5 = 5.97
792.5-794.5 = 6.12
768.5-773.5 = 5.92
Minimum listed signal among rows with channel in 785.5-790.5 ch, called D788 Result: 6.314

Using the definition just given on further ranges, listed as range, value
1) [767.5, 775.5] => 5.653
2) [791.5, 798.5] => 5.706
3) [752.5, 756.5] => 5.777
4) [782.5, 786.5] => 5.66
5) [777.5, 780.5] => 5.93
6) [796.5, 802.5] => 5.651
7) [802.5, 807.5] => 6.013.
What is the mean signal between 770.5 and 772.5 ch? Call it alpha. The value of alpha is 5.76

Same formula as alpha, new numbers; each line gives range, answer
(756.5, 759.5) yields 5.77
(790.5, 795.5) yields 6.18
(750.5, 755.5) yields 6.93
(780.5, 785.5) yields 5.94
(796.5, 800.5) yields 5.98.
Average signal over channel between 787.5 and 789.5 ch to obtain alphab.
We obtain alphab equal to 6.53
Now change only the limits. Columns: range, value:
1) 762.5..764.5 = 5.5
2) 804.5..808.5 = 6.2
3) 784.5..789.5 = 6.39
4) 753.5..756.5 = 6.4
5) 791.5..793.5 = 6.16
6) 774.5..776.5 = 5.85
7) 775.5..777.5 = 5.87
